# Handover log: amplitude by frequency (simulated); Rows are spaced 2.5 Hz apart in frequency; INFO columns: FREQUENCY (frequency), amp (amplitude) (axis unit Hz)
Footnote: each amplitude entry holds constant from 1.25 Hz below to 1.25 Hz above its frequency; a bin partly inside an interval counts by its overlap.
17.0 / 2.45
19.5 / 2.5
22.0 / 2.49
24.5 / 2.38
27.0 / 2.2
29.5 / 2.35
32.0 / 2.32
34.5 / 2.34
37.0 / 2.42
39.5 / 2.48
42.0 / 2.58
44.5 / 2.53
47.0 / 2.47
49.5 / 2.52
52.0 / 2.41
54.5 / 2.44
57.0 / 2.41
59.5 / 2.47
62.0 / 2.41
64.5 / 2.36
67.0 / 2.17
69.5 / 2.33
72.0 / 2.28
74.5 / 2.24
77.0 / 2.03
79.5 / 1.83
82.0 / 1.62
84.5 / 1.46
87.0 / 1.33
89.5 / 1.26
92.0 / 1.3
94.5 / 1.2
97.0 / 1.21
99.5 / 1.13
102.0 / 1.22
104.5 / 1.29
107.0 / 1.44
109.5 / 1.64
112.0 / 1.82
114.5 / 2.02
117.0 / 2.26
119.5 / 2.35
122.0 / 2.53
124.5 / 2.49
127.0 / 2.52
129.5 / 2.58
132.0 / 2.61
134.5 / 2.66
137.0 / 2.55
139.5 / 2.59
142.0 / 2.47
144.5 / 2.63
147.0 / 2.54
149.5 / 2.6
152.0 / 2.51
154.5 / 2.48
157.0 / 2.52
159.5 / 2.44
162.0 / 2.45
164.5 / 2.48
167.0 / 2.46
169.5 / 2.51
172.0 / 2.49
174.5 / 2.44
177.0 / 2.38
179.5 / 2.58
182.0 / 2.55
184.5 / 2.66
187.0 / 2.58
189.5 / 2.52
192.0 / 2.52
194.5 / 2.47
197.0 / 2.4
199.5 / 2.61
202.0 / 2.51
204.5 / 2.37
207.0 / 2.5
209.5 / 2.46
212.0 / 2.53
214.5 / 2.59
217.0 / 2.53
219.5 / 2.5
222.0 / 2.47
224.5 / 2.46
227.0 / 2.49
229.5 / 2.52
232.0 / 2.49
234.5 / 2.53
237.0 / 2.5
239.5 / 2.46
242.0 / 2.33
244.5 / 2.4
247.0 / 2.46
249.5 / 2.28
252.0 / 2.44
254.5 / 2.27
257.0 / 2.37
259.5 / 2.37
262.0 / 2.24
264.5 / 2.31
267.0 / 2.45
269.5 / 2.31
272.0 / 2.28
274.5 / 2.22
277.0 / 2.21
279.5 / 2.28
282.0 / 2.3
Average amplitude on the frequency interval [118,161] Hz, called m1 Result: 2.53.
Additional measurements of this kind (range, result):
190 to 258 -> 2.46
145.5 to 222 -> 2.51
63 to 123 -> 1.76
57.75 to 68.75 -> 2.35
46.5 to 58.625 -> 2.45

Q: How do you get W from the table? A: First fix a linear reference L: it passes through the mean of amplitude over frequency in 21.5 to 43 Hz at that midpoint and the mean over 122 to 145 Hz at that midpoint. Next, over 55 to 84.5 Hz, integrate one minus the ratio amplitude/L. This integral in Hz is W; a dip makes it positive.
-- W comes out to 3.4 Hz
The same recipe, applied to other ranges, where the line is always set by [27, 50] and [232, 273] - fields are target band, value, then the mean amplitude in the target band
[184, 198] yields -0.7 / 2.52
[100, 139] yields 4.7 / 2.12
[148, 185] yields -1.6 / 2.5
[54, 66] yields 0.1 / 2.41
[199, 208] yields -0.4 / 2.49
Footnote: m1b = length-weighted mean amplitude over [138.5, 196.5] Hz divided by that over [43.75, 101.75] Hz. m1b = 1.29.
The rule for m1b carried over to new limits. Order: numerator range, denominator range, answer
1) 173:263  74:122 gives 1.52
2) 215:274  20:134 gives 1.15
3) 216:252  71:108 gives 1.62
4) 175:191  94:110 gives 1.96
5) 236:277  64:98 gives 1.34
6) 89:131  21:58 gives 0.74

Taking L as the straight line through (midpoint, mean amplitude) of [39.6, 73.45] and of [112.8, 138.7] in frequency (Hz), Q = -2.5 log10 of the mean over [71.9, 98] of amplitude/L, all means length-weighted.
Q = 0.460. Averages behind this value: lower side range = 2.42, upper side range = 2.45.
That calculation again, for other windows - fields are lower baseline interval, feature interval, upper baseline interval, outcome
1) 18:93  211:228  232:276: -0.08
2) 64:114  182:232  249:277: -0.19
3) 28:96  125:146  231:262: -0.15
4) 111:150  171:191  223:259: -0.04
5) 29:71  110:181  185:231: 0.01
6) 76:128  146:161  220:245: -0.24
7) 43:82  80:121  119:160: 0.49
